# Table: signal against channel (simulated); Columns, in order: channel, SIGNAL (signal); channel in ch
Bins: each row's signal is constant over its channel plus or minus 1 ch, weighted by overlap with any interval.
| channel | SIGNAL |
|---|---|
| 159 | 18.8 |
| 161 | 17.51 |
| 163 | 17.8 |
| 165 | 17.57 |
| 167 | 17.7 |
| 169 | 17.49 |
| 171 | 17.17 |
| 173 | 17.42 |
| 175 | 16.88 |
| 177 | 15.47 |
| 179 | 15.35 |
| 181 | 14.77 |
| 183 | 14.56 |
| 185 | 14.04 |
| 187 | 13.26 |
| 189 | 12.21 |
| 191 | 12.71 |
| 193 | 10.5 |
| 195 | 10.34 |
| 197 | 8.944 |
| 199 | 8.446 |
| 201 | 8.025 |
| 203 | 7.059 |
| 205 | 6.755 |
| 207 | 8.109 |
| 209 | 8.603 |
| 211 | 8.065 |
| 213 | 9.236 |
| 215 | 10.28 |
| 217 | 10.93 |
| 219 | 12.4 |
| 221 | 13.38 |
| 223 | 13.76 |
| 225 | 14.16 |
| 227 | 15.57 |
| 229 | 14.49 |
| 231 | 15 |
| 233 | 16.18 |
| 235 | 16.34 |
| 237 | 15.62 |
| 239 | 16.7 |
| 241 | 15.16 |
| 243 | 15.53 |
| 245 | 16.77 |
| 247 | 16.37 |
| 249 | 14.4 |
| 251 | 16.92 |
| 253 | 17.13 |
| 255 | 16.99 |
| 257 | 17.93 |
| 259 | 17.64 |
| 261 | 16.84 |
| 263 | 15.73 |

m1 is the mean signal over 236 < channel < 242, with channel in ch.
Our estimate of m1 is 15.8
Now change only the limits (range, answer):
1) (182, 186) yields 14.3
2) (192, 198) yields 9.93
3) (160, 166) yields 17.6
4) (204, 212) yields 7.88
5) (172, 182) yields 16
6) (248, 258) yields 16.7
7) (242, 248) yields 16.2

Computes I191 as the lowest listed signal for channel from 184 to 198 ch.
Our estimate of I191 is 8.944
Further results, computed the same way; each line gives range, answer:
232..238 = 15.62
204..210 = 6.755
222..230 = 13.76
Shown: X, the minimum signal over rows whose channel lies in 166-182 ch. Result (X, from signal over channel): 14.77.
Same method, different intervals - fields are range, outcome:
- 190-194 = 10.5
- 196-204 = 7.059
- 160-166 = 17.51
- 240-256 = 14.4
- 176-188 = 13.26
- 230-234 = 15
